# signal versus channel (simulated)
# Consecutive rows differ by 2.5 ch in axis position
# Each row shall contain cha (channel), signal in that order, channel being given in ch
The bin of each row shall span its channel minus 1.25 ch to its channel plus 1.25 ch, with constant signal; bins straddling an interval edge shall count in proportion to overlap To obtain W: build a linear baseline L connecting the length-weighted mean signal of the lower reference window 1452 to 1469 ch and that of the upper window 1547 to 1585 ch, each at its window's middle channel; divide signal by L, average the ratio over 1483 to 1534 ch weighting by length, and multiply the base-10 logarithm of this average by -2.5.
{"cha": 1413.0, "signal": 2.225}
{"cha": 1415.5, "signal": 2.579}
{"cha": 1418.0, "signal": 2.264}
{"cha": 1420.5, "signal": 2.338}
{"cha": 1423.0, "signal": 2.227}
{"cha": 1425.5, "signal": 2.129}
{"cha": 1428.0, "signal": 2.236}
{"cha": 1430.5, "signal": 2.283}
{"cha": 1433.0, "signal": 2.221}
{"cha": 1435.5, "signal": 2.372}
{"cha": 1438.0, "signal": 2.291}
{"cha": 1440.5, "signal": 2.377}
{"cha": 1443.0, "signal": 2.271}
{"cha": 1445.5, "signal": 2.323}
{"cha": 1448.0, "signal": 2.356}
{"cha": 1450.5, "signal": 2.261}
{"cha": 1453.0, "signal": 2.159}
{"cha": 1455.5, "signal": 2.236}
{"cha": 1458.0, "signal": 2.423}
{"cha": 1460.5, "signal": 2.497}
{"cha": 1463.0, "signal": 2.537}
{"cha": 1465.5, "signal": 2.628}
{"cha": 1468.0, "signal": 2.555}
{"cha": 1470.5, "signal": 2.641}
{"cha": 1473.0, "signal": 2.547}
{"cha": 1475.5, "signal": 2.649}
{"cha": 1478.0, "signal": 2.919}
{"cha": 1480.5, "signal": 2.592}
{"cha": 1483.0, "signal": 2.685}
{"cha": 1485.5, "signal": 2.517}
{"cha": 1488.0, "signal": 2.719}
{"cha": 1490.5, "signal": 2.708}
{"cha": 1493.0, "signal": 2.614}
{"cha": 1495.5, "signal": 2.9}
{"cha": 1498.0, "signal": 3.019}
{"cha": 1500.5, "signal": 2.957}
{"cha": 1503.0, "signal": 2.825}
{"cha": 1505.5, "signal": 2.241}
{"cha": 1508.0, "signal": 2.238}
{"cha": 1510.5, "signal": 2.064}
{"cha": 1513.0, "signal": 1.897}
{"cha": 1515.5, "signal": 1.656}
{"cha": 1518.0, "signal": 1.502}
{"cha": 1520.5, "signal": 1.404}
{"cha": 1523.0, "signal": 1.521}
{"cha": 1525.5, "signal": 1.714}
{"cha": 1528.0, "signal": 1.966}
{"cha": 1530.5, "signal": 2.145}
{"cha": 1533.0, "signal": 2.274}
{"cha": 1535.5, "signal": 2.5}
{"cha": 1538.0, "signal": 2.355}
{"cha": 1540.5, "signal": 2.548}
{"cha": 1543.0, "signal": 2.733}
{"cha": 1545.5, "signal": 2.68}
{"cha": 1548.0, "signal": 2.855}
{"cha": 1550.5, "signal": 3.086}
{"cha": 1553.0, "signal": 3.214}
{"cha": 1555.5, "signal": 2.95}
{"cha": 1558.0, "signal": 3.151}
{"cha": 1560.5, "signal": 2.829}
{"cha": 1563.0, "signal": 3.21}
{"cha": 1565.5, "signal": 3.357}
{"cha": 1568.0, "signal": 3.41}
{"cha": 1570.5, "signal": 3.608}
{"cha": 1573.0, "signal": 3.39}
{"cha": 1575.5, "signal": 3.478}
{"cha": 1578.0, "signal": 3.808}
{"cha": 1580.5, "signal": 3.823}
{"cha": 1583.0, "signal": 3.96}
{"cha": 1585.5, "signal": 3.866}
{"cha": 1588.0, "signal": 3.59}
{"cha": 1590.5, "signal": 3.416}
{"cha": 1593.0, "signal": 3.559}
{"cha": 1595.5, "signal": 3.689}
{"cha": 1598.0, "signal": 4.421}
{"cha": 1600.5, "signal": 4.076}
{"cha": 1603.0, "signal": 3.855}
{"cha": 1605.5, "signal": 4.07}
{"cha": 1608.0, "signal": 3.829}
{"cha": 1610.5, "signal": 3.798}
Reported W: 0.25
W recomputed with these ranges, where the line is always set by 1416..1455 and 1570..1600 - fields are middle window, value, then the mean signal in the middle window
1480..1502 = 0.03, 2.75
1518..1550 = 0.42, 2.22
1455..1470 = 0.02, 2.5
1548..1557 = 0.12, 3.05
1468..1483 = 0.00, 2.66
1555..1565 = 0.14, 3.07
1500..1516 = 0.30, 2.26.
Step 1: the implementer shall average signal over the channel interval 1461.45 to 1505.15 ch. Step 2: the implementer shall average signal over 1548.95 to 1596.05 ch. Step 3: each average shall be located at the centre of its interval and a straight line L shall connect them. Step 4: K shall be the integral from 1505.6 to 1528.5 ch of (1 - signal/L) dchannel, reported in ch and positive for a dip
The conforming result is 9.1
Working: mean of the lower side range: 2.7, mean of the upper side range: 3.43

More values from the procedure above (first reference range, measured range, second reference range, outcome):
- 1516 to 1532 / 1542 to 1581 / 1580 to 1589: -2.8 ch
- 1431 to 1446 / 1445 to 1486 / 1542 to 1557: -0.7 ch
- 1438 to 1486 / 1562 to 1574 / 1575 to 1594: 0.5 ch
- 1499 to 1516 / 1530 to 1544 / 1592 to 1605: 2.0 ch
